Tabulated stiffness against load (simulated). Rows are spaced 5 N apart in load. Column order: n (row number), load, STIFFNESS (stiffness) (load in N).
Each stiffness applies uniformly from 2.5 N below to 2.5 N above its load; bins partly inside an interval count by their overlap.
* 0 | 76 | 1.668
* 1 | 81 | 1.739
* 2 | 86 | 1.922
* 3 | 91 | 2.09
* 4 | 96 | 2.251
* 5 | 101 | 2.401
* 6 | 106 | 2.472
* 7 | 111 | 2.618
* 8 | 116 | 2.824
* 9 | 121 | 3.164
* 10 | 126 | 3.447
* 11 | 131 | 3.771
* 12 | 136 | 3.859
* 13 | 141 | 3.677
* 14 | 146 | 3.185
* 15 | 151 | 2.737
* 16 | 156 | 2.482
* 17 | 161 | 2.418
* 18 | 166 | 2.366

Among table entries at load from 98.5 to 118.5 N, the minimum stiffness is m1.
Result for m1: 2.401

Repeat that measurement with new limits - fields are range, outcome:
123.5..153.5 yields 2.737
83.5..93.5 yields 1.922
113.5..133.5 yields 2.824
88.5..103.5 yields 2.09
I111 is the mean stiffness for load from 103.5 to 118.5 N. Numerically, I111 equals 2.64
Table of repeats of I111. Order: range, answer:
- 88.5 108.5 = 2.3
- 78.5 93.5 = 1.92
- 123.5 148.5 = 3.59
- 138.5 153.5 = 3.2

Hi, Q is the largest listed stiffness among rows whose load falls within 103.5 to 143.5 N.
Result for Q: 3.859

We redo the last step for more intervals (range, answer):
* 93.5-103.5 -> 2.401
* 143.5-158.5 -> 3.185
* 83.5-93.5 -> 2.09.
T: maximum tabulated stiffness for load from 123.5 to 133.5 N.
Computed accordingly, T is 3.771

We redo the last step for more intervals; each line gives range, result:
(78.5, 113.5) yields 2.618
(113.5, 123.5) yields 3.164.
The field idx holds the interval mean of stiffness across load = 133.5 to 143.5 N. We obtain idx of 3.77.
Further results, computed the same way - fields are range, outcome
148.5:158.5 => 2.61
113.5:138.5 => 3.41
